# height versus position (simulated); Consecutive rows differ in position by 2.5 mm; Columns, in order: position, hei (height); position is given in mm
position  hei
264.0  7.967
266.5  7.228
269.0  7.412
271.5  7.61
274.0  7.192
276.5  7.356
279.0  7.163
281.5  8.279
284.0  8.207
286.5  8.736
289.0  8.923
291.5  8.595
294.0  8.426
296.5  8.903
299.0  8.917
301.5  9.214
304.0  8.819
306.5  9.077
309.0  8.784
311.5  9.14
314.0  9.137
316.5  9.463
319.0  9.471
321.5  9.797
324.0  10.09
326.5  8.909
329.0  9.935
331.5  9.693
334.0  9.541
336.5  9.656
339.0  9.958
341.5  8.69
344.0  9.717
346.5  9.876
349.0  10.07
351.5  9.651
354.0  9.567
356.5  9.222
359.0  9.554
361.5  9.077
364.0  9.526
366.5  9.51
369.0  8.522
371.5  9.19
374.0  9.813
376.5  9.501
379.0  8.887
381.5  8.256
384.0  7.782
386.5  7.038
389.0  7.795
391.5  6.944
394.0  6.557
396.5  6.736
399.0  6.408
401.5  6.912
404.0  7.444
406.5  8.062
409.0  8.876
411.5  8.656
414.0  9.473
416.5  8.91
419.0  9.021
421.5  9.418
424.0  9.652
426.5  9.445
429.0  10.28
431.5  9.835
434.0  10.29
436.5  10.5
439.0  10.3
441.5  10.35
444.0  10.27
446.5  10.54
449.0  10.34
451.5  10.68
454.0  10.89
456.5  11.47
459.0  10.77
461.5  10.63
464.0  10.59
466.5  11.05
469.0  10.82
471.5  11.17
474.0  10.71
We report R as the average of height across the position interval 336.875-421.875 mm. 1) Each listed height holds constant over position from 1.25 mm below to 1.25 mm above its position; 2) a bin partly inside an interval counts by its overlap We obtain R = 8.67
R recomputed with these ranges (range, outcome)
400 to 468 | 9.79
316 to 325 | 9.71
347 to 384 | 9.27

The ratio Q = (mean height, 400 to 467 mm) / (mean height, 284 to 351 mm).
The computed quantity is 1.05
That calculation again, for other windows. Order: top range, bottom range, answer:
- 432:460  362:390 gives 1.21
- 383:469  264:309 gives 1.12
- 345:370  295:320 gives 1.04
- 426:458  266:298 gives 1.30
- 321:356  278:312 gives 1.11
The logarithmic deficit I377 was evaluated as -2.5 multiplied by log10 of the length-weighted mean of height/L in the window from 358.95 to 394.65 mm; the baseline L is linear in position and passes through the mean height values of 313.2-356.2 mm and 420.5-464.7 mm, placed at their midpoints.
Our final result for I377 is 0.160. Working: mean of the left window 9.6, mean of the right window 10.3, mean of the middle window 8.53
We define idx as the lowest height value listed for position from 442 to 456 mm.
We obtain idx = 10.27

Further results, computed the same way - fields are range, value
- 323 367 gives 8.69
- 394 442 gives 6.408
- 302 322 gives 8.784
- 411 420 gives 8.656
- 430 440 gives 9.835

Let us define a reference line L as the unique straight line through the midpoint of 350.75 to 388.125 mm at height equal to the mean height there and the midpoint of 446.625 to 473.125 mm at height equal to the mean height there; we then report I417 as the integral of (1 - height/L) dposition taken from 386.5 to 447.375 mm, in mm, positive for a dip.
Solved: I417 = 7.2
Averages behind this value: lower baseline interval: 8.99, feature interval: 8.81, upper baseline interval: 10.8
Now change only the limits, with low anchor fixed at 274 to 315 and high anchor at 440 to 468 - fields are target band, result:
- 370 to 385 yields 1.16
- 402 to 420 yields 2.77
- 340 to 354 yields -0.52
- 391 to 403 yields 3.89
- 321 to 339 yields -1.28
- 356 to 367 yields 0.09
